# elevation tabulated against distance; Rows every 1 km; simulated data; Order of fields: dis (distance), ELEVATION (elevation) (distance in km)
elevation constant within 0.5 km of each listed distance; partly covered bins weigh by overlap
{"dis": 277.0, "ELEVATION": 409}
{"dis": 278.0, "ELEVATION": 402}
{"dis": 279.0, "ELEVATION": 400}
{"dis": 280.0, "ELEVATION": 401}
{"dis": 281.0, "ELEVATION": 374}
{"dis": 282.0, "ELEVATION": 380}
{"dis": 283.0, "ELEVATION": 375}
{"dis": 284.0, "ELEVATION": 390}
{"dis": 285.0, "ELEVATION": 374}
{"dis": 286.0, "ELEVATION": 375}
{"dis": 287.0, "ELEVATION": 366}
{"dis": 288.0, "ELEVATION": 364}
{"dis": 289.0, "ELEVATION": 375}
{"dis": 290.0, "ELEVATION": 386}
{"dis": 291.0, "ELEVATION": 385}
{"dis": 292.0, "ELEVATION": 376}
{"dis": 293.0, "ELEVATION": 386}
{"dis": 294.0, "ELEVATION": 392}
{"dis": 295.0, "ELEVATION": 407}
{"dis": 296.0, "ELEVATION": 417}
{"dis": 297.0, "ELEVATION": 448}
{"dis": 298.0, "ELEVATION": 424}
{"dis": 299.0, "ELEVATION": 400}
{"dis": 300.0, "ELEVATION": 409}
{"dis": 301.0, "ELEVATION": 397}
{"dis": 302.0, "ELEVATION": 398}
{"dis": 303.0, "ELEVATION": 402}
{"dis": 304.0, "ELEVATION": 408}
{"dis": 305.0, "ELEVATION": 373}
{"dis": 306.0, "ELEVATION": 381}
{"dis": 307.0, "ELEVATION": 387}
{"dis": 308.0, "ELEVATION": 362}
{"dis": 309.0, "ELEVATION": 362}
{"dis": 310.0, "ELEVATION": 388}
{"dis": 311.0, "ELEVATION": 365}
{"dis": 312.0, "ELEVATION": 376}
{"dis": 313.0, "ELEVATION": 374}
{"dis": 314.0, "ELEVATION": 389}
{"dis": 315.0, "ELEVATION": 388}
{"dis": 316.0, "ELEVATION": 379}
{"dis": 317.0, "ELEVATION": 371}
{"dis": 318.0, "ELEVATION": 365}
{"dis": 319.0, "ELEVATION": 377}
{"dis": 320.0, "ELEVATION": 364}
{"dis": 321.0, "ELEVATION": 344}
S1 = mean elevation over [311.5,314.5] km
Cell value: 380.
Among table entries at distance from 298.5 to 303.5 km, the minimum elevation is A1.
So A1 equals 397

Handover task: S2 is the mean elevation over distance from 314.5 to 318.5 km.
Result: 376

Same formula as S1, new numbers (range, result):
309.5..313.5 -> 376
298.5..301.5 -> 402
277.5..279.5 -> 401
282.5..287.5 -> 376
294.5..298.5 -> 424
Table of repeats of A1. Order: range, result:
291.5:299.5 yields 376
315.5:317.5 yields 371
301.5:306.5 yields 373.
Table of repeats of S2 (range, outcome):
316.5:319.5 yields 371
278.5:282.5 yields 389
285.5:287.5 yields 370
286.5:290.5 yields 373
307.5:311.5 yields 369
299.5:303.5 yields 402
